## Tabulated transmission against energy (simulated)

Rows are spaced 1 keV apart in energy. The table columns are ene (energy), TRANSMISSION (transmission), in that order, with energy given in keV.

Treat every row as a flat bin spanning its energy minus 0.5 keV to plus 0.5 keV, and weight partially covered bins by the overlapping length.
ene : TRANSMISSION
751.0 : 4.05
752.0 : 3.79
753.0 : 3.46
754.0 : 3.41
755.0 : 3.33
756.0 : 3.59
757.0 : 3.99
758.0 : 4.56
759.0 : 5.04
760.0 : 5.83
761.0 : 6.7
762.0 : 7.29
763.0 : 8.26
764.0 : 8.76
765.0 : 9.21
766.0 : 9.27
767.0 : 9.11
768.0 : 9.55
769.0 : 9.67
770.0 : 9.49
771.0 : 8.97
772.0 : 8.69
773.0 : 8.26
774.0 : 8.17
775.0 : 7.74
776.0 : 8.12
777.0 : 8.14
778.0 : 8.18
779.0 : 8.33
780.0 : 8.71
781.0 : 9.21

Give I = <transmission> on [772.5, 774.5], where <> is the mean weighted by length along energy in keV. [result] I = 8.21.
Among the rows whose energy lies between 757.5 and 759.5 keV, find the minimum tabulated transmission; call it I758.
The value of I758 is 4.56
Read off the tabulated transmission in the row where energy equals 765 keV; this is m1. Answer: 9.21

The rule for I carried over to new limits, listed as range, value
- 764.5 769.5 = 9.36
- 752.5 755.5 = 3.4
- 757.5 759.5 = 4.8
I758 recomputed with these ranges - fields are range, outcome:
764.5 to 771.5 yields 8.97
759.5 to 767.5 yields 5.83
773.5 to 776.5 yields 7.74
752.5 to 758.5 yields 3.33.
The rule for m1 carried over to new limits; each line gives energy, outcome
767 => 9.11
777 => 8.14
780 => 8.71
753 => 3.46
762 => 7.29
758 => 4.56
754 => 3.41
